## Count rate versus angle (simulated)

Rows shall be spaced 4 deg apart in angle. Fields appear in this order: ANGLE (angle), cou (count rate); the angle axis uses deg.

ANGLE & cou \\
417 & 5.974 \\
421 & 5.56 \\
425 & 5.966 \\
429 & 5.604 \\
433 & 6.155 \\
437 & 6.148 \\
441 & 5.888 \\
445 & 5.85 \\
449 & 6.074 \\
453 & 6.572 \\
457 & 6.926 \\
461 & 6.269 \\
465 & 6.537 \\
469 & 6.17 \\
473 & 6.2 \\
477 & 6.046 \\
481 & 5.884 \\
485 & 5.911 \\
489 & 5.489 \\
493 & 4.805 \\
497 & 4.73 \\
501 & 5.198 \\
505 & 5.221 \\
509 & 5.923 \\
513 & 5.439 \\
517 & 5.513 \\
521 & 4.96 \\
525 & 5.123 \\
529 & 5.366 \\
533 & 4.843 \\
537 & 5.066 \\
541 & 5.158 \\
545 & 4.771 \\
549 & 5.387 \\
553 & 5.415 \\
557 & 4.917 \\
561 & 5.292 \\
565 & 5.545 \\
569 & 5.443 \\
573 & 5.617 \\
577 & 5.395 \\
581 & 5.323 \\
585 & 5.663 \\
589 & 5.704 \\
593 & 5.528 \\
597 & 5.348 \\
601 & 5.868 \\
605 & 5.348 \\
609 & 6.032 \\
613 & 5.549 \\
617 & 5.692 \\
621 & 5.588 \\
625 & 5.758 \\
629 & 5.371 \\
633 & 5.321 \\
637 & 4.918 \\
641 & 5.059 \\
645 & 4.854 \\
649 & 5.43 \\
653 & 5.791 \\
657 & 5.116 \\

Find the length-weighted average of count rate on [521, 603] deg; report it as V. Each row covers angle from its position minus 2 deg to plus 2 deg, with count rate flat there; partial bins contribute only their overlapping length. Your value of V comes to 5.33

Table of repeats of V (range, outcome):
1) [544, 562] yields 5.17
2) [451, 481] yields 6.35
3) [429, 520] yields 5.85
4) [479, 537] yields 5.31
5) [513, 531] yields 5.26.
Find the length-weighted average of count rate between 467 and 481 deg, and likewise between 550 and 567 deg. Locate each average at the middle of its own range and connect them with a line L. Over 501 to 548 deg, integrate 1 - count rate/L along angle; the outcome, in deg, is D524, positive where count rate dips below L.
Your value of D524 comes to 3.4 deg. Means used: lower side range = 6.1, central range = 5.22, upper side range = 5.3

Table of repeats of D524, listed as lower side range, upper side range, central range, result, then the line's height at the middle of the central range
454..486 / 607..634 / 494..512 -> 2.6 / 6.12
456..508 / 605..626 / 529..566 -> 3.7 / 5.73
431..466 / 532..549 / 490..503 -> 1.5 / 5.61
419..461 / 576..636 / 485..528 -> 4.4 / 5.87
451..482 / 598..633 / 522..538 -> 2.5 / 6.03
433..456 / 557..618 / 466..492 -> 0.3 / 6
